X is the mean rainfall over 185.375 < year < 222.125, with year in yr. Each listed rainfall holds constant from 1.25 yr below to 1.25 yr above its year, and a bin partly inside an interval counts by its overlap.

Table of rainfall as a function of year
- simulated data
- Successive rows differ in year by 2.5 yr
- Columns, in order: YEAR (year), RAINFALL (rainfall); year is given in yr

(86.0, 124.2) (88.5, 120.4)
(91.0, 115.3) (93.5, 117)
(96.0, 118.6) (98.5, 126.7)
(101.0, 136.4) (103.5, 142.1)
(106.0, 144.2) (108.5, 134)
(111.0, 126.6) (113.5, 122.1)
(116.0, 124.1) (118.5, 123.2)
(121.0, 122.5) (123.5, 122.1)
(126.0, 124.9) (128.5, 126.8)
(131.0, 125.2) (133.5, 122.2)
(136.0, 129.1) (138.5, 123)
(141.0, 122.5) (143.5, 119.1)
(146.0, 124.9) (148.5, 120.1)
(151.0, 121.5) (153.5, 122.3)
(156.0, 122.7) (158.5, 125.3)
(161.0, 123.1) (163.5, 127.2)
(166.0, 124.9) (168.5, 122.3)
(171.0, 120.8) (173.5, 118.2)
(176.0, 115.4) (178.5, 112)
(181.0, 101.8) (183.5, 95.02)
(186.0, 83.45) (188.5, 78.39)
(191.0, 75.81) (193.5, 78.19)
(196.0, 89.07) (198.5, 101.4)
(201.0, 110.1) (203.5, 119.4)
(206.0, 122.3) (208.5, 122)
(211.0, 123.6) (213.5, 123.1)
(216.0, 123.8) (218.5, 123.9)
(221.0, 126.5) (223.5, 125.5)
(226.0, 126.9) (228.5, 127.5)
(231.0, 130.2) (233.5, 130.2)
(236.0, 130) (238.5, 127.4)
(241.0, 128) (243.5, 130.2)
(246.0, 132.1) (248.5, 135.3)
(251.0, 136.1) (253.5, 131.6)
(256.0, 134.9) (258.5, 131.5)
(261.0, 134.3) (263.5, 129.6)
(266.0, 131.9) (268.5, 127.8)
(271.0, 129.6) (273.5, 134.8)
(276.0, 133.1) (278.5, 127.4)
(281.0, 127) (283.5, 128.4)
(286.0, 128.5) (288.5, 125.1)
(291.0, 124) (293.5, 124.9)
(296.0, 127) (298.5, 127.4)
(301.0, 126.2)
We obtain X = 107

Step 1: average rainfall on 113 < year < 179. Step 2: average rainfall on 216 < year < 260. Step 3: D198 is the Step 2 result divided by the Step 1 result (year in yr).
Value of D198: 1.06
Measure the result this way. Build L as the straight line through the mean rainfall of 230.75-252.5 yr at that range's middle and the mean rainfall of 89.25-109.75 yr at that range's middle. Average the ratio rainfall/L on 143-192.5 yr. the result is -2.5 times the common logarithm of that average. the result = 0.16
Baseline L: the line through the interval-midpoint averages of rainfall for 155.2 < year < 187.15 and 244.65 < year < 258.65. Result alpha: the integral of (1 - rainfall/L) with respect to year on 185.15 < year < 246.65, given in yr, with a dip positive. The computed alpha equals 5.0 yr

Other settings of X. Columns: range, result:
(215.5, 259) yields 130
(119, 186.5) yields 120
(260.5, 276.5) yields 131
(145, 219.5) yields 112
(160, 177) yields 122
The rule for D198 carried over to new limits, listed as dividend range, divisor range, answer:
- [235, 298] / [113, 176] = 1.06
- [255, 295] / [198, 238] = 1.05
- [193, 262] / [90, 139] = 0.98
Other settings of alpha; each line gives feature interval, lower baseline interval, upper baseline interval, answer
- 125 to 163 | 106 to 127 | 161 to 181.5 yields -0.4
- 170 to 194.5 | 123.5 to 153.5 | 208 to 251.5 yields 5.4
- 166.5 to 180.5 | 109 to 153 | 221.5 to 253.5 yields 1.0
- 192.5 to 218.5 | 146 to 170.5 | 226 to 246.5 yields 3.0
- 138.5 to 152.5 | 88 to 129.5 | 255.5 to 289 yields 0.6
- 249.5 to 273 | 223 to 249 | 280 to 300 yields -0.7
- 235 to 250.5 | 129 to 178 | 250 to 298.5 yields -0.4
